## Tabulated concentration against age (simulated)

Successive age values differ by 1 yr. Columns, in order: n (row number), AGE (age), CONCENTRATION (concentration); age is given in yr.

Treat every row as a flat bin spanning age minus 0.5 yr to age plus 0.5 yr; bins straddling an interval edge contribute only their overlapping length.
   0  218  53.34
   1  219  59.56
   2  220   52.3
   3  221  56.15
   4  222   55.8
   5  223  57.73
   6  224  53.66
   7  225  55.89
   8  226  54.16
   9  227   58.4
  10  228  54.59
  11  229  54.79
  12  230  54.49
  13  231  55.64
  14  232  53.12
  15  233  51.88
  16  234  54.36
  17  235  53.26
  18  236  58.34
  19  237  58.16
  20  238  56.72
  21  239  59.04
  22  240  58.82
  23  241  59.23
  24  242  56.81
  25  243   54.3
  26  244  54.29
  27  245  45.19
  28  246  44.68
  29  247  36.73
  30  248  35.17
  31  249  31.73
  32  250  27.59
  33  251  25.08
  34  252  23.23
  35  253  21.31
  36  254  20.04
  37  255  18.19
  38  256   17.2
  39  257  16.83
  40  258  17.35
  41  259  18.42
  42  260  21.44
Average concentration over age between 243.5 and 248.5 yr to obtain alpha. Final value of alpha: 43.2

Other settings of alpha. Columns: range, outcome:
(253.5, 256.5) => 18.5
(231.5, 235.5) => 53.2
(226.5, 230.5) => 55.6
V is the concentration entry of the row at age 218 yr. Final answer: 53.34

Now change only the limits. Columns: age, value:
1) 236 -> 58.34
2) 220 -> 52.3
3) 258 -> 17.35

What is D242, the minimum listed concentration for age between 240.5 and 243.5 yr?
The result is 54.3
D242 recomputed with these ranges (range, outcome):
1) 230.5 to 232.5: 53.12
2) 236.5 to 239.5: 56.72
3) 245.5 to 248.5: 35.17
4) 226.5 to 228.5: 54.59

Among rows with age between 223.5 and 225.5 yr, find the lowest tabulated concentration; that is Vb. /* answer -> 53.66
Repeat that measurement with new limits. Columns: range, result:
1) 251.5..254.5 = 20.04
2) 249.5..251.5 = 25.08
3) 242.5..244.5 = 54.29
